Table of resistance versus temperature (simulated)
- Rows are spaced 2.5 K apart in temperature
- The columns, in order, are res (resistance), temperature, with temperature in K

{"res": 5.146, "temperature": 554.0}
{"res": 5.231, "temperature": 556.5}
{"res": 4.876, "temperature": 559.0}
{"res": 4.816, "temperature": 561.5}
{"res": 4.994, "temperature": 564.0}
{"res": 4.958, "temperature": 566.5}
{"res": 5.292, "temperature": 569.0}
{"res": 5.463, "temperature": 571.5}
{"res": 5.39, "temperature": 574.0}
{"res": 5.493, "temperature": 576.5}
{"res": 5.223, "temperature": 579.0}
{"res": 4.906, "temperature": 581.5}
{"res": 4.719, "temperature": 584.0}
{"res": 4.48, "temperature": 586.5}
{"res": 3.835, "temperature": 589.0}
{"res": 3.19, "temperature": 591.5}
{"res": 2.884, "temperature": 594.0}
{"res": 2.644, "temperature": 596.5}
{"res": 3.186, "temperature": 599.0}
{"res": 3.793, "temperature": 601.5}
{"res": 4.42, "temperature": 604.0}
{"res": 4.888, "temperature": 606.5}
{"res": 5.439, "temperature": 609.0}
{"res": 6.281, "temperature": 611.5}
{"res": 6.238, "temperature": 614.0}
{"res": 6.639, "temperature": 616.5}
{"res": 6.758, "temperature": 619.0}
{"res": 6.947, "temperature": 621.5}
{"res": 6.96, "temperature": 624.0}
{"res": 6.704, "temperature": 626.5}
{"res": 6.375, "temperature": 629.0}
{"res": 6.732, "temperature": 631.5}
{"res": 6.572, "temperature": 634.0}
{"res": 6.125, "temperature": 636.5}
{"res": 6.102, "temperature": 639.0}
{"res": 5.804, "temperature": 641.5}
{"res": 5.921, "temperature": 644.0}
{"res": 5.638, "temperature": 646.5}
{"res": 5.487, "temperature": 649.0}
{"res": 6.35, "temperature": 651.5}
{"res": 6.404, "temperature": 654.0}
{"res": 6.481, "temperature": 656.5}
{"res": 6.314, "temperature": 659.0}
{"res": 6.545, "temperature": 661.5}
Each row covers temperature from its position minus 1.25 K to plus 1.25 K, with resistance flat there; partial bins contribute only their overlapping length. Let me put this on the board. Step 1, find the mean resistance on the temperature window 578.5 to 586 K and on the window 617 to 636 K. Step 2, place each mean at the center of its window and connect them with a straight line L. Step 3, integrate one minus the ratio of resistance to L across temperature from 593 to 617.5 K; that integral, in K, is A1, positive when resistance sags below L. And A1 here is 5.2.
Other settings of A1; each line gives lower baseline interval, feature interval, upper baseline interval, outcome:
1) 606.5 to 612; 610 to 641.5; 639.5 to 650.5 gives -4.7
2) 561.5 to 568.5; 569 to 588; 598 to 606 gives -2.0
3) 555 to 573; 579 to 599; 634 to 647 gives 5.6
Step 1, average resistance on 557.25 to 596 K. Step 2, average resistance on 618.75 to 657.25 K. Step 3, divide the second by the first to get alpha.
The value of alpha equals 1.35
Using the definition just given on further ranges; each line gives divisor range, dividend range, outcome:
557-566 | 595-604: 0.68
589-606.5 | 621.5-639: 1.88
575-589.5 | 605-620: 1.24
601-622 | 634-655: 1.05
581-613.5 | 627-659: 1.46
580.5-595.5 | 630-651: 1.53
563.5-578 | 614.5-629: 1.28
